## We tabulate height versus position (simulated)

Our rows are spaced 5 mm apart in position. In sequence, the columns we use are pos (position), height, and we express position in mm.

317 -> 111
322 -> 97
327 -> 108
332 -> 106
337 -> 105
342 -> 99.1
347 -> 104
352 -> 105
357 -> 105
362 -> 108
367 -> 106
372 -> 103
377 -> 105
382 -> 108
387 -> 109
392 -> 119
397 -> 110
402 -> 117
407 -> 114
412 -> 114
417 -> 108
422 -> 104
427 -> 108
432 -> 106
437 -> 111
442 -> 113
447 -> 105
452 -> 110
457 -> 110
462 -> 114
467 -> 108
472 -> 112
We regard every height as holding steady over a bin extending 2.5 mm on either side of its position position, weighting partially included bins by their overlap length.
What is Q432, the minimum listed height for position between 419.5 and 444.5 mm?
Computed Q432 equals 104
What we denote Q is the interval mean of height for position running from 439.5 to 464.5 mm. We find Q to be 110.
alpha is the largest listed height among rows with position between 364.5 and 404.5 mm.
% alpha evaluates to 119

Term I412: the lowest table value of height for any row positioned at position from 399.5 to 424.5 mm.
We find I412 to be 104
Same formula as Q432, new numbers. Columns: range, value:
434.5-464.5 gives 105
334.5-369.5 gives 99.1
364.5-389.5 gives 103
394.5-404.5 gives 110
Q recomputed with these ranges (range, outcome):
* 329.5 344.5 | 103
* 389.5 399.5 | 114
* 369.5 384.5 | 105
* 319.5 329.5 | 102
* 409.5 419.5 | 111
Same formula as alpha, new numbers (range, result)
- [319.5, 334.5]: 108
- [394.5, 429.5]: 117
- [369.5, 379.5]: 105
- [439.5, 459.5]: 113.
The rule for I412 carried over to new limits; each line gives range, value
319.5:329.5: 97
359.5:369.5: 106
